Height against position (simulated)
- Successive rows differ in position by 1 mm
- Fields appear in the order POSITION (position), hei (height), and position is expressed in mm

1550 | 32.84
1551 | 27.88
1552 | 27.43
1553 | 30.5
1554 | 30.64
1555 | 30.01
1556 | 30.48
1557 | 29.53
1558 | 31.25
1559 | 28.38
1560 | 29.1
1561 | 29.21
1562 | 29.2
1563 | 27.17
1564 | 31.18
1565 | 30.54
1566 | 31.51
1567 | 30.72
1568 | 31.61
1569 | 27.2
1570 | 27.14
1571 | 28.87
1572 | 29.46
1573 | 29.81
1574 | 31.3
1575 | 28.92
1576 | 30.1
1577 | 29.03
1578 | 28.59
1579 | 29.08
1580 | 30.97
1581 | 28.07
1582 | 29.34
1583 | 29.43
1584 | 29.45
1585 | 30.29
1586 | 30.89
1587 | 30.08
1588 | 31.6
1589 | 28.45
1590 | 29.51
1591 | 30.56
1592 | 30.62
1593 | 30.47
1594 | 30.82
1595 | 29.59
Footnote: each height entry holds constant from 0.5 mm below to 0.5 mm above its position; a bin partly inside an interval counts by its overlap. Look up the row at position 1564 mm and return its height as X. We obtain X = 31.18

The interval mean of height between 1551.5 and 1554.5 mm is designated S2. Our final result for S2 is 29.5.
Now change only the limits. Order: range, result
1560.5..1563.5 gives 28.5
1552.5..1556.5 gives 30.4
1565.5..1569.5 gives 30.3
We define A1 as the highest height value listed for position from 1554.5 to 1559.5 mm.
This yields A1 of 31.25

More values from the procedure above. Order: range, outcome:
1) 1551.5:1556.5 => 30.64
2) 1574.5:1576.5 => 30.1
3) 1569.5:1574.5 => 31.3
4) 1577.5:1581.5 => 30.97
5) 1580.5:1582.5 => 29.34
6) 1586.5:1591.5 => 31.6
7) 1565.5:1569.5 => 31.61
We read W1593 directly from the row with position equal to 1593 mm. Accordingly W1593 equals 30.47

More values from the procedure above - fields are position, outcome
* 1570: 27.14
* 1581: 28.07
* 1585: 30.29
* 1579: 29.08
